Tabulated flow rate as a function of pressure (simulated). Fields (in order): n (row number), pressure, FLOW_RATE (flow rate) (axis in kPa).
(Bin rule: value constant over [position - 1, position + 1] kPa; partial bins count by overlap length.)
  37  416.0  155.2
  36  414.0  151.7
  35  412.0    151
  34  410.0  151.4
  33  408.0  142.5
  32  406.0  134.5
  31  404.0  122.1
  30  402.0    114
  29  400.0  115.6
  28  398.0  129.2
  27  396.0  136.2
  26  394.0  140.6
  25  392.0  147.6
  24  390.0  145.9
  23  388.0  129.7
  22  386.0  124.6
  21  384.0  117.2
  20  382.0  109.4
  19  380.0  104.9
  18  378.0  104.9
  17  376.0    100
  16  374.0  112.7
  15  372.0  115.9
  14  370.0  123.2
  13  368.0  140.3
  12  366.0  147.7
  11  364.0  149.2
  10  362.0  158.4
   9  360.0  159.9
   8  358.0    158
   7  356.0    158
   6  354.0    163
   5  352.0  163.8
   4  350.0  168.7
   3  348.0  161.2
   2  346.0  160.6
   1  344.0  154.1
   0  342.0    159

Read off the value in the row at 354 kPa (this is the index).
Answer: 163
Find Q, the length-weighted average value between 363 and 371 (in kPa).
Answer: 140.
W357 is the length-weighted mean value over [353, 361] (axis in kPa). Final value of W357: 160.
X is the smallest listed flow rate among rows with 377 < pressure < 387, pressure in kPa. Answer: 104.9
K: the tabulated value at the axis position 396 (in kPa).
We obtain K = 136.2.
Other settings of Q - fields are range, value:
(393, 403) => 127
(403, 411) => 138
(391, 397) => 141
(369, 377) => 113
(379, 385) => 110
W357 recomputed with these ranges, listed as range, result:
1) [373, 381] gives 106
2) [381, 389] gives 120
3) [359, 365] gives 156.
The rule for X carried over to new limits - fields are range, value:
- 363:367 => 147.7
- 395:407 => 114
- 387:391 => 129.7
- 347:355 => 161.2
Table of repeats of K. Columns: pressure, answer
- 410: 151.4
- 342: 159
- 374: 112.7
